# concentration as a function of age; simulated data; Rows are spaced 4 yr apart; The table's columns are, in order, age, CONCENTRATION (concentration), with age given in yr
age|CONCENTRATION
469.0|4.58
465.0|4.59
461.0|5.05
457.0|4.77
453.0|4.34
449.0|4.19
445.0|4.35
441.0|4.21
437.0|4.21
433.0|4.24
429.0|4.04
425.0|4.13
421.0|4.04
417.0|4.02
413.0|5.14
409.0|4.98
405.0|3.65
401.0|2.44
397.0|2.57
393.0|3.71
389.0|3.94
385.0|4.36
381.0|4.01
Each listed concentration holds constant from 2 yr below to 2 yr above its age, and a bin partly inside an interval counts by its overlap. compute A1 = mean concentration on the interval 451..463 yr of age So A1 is 4.72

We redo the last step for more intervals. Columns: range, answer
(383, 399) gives 3.65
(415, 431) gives 4.06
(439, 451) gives 4.25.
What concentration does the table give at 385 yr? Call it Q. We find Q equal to 4.36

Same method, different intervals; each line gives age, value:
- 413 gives 5.14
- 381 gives 4.01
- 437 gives 4.21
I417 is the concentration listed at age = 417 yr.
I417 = 4.02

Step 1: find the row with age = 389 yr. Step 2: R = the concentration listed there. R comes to 3.94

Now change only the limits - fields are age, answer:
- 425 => 4.13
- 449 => 4.19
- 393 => 3.71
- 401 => 2.44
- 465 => 4.59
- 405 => 3.65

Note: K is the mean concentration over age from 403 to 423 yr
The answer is 4.37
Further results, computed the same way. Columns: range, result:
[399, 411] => 3.69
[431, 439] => 4.22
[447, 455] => 4.27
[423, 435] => 4.14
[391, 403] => 2.91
